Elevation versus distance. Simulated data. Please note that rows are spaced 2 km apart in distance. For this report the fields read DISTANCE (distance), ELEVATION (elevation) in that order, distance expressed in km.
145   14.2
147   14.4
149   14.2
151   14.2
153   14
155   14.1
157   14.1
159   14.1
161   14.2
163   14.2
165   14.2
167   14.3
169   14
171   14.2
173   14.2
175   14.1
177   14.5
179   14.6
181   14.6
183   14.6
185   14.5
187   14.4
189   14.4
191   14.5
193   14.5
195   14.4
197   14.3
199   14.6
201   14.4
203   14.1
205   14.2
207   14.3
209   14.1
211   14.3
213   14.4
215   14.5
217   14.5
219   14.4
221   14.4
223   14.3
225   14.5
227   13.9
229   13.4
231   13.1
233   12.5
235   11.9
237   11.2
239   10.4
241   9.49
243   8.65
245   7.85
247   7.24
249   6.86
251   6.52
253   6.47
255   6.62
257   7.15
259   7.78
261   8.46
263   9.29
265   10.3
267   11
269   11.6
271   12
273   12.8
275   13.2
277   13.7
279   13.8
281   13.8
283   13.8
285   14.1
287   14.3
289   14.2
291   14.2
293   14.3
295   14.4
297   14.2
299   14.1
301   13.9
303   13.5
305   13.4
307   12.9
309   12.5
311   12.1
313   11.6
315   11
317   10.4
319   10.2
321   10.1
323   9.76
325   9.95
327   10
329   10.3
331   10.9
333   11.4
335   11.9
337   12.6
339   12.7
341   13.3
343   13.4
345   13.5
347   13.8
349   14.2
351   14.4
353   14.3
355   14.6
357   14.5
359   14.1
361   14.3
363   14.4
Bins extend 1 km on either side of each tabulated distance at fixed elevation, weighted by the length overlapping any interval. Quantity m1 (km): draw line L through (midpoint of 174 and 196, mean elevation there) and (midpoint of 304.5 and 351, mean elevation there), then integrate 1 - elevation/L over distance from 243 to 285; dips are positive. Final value 9.3 km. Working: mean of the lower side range 14.5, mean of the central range 10.1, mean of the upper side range 11.9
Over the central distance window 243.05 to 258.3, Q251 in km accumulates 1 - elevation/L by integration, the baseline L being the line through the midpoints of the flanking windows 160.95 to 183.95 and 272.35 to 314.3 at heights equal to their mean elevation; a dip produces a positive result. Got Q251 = 7.4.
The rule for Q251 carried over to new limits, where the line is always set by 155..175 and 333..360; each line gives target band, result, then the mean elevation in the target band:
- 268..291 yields 0.6 km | 13.4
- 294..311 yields 0.2 km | 13.5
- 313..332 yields 4.6 km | 10.4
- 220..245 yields 3.2 km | 12.1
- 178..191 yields -0.4 km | 14.5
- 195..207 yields -0.2 km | 14.3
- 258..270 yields 3.5 km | 9.74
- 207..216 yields -0.2 km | 14.3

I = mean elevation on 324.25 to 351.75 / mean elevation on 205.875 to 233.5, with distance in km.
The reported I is 0.88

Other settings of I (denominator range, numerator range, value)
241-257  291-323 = 1.71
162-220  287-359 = 0.88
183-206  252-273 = 0.64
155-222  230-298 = 0.77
